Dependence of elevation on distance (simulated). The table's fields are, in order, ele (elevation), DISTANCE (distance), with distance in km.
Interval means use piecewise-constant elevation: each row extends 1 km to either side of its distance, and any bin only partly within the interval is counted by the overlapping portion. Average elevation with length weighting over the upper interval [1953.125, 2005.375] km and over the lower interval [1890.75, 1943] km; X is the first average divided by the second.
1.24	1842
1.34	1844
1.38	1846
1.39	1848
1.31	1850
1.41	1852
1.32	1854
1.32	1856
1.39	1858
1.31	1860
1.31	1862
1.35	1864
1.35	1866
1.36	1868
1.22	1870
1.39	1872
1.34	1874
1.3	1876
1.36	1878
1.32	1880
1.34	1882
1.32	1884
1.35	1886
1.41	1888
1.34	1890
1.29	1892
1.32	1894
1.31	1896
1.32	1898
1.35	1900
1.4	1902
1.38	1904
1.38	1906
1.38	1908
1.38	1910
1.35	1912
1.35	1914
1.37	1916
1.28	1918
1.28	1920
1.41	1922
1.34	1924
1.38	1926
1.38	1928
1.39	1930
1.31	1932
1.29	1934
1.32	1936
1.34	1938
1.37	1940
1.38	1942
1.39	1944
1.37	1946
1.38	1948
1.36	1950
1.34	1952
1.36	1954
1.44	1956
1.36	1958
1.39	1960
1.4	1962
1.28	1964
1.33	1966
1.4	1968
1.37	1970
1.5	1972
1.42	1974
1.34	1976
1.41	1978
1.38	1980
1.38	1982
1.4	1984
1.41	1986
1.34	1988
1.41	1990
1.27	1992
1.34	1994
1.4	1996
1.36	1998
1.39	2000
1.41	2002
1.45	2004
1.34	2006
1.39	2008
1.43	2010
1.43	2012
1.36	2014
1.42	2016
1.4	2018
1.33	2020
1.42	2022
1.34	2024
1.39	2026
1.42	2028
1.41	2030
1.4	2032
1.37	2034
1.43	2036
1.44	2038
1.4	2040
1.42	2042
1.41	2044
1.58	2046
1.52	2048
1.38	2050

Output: 1.03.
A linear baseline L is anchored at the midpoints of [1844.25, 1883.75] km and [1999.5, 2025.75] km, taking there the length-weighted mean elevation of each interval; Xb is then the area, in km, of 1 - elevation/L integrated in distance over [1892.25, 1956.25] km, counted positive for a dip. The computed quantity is 0.3 km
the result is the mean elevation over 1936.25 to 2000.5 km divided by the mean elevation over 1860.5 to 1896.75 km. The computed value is 1.0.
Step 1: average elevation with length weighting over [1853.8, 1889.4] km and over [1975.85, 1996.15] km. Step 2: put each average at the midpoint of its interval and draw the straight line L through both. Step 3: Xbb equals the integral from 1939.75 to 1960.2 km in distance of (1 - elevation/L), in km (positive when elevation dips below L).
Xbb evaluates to -0.2 km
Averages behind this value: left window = 1.34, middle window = 1.38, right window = 1.37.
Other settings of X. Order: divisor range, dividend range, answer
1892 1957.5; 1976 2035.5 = 1.02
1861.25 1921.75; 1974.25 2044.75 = 1.04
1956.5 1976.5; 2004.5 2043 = 1.01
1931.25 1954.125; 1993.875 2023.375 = 1.03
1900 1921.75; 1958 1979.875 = 1.02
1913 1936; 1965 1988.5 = 1.04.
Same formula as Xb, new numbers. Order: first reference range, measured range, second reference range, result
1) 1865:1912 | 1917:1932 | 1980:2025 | 0.1 km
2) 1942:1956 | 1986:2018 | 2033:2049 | 0.7 km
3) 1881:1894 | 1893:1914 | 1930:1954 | -0.2 km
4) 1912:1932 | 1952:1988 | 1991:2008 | -0.5 km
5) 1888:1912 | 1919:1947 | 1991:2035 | 0.2 km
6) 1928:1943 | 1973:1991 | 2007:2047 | -0.1 km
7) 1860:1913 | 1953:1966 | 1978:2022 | 0.0 km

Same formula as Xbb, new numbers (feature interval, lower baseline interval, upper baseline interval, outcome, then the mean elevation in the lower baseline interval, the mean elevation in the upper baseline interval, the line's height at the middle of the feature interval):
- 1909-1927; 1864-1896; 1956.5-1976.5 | 0.1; 1.33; 1.38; 1.35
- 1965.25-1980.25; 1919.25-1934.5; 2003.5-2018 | -0.2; 1.35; 1.4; 1.38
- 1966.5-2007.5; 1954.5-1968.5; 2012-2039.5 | -0.2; 1.37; 1.4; 1.38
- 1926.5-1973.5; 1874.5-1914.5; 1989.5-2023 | -0.1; 1.35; 1.38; 1.37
